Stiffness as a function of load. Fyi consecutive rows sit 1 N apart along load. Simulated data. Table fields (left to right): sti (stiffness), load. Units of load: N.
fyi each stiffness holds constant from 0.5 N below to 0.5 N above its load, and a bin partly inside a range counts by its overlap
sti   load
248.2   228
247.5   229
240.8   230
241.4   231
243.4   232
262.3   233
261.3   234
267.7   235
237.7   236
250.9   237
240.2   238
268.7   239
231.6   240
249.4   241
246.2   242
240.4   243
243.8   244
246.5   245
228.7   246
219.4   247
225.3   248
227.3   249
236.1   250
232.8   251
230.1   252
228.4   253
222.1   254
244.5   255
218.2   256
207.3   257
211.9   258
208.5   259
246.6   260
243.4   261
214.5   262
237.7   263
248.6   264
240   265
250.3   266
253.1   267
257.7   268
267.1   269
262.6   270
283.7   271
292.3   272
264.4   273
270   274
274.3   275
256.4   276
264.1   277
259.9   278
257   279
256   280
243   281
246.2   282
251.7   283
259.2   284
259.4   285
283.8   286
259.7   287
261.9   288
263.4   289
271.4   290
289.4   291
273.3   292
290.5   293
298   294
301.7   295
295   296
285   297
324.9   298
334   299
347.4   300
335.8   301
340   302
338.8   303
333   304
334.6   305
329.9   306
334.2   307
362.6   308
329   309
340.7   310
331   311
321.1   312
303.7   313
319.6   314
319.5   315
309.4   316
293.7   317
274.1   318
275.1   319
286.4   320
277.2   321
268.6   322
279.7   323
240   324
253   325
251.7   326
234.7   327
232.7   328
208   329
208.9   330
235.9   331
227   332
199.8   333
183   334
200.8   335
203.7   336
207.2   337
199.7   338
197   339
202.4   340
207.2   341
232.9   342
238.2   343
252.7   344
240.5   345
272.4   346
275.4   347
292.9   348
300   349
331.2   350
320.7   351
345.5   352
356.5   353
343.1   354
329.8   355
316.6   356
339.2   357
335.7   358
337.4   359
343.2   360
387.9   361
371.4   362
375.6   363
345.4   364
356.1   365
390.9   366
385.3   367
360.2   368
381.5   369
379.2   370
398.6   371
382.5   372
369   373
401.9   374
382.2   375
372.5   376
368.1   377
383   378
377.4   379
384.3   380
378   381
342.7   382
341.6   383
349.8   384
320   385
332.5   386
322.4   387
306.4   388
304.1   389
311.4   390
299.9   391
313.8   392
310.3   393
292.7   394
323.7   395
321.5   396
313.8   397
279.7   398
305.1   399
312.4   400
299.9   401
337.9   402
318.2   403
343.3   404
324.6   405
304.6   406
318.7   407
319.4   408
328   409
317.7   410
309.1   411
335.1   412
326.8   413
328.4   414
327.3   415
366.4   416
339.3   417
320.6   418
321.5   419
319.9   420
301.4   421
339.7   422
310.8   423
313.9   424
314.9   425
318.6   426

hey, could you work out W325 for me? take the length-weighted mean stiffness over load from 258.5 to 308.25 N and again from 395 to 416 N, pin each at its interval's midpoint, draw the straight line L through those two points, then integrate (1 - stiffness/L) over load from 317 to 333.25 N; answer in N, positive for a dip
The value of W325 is 2.4 N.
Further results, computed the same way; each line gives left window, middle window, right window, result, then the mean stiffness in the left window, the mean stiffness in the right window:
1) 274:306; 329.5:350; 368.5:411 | 5.3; 287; 337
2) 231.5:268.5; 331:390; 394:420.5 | -3.7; 238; 321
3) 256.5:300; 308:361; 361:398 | 6.2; 264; 351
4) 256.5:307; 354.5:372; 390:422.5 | -3.3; 274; 319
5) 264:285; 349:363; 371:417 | -1.4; 260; 334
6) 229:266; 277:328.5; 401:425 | -4.8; 238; 324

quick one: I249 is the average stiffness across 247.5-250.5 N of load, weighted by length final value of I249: 230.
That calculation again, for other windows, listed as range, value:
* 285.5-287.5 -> 272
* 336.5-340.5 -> 202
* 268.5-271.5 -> 271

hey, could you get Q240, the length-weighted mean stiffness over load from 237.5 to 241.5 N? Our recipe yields 247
